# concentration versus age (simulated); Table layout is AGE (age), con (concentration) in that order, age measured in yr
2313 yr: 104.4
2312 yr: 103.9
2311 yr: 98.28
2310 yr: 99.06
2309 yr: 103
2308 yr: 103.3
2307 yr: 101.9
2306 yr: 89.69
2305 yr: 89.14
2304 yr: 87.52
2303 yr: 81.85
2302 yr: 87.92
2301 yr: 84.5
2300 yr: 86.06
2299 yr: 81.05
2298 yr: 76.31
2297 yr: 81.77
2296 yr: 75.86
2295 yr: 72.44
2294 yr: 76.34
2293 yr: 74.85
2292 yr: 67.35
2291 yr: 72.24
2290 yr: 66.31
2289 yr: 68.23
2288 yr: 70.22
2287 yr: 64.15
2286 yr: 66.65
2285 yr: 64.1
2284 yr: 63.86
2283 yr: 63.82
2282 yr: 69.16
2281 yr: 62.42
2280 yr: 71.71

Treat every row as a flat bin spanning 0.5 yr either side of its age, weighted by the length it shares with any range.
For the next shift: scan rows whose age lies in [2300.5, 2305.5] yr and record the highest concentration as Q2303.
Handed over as 89.14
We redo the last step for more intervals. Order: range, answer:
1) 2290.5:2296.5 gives 76.34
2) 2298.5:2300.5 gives 86.06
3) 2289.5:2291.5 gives 72.24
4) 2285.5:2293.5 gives 74.85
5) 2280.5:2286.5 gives 69.16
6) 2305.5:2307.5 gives 101.9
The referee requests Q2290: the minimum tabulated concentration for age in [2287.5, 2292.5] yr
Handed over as 66.31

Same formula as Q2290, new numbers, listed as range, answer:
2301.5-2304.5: 81.85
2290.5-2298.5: 67.35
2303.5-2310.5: 87.52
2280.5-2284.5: 62.42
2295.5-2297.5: 75.86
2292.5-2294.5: 74.85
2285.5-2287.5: 64.15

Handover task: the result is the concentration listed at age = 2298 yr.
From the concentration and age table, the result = 76.31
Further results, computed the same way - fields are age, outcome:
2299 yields 81.05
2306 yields 89.69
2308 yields 103.3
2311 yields 98.28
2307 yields 101.9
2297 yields 81.77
